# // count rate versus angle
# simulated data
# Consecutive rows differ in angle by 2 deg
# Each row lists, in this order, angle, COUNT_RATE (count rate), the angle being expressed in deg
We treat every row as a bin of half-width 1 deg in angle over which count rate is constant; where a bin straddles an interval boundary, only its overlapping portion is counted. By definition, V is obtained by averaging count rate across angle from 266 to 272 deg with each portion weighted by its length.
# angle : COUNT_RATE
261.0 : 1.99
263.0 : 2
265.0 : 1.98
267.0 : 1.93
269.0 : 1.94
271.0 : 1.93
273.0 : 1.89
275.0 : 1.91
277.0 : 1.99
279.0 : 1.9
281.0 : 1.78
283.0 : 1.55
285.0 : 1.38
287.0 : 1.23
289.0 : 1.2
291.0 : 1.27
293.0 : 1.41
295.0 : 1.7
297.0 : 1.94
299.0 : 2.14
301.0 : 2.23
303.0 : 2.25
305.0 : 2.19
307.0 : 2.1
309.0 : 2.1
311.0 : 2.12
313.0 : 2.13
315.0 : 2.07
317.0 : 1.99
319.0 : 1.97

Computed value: 1.93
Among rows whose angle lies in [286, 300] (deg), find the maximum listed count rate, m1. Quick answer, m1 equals 2.14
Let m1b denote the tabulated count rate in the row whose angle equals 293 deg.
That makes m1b 1.41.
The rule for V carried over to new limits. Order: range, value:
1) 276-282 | 1.89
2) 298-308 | 2.18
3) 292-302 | 1.88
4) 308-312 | 2.11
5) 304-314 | 2.13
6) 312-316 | 2.1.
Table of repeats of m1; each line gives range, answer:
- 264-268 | 1.98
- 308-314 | 2.13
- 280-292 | 1.78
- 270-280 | 1.99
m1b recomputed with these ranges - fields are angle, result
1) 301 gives 2.23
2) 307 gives 2.1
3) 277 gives 1.99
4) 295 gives 1.7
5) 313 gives 2.13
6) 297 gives 1.94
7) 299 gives 2.14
